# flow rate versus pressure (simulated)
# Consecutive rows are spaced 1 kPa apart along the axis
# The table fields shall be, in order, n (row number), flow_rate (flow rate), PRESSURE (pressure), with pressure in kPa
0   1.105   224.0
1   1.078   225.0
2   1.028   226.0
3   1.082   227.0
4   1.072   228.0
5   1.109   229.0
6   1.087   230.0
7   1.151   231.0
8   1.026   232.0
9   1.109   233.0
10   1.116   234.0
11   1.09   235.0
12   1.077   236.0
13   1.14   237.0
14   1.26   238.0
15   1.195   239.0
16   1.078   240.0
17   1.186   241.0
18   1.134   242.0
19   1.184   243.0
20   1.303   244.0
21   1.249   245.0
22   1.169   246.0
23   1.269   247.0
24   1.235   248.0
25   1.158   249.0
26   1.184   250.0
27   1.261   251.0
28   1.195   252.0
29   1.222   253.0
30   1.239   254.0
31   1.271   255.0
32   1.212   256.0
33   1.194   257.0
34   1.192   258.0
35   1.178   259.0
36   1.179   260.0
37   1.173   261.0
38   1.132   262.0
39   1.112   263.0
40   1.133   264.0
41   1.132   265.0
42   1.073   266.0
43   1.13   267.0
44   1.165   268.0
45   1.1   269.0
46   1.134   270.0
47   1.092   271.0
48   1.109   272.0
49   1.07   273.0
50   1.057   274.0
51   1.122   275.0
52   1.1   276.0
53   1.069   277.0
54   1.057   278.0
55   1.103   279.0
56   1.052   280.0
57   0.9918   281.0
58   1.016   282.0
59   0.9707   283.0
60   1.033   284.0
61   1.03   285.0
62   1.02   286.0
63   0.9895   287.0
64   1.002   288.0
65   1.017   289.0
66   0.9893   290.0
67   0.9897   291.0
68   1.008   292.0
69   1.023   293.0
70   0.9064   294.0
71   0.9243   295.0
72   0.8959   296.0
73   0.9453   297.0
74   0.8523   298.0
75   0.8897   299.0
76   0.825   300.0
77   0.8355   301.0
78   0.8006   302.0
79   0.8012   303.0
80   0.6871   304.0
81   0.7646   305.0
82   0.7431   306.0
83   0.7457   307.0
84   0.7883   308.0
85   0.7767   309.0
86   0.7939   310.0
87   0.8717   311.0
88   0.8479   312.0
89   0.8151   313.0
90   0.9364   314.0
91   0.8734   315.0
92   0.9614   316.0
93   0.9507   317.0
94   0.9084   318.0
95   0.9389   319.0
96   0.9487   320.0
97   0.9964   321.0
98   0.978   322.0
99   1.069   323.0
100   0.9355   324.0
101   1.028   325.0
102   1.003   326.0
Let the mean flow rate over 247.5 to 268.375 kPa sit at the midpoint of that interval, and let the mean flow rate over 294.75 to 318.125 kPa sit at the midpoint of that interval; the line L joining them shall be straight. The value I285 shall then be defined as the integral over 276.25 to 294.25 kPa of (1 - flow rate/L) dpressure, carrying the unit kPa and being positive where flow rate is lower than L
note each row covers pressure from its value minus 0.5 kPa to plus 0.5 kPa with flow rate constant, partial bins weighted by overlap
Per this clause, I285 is -0.53 kPa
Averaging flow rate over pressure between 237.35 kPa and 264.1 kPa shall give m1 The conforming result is 1.2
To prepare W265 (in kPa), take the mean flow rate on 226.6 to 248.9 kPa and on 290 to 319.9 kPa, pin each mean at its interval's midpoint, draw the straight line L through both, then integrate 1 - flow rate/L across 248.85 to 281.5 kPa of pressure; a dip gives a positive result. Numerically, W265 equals -3.2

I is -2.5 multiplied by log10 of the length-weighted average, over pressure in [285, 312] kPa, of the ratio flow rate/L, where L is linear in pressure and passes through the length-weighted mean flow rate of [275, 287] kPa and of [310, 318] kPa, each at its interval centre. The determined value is 0.09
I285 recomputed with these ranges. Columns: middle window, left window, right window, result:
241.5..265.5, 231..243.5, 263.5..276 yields -1.6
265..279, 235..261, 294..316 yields -0.8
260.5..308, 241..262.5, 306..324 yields 2.5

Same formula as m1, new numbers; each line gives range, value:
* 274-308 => 0.945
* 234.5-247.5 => 1.18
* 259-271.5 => 1.13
